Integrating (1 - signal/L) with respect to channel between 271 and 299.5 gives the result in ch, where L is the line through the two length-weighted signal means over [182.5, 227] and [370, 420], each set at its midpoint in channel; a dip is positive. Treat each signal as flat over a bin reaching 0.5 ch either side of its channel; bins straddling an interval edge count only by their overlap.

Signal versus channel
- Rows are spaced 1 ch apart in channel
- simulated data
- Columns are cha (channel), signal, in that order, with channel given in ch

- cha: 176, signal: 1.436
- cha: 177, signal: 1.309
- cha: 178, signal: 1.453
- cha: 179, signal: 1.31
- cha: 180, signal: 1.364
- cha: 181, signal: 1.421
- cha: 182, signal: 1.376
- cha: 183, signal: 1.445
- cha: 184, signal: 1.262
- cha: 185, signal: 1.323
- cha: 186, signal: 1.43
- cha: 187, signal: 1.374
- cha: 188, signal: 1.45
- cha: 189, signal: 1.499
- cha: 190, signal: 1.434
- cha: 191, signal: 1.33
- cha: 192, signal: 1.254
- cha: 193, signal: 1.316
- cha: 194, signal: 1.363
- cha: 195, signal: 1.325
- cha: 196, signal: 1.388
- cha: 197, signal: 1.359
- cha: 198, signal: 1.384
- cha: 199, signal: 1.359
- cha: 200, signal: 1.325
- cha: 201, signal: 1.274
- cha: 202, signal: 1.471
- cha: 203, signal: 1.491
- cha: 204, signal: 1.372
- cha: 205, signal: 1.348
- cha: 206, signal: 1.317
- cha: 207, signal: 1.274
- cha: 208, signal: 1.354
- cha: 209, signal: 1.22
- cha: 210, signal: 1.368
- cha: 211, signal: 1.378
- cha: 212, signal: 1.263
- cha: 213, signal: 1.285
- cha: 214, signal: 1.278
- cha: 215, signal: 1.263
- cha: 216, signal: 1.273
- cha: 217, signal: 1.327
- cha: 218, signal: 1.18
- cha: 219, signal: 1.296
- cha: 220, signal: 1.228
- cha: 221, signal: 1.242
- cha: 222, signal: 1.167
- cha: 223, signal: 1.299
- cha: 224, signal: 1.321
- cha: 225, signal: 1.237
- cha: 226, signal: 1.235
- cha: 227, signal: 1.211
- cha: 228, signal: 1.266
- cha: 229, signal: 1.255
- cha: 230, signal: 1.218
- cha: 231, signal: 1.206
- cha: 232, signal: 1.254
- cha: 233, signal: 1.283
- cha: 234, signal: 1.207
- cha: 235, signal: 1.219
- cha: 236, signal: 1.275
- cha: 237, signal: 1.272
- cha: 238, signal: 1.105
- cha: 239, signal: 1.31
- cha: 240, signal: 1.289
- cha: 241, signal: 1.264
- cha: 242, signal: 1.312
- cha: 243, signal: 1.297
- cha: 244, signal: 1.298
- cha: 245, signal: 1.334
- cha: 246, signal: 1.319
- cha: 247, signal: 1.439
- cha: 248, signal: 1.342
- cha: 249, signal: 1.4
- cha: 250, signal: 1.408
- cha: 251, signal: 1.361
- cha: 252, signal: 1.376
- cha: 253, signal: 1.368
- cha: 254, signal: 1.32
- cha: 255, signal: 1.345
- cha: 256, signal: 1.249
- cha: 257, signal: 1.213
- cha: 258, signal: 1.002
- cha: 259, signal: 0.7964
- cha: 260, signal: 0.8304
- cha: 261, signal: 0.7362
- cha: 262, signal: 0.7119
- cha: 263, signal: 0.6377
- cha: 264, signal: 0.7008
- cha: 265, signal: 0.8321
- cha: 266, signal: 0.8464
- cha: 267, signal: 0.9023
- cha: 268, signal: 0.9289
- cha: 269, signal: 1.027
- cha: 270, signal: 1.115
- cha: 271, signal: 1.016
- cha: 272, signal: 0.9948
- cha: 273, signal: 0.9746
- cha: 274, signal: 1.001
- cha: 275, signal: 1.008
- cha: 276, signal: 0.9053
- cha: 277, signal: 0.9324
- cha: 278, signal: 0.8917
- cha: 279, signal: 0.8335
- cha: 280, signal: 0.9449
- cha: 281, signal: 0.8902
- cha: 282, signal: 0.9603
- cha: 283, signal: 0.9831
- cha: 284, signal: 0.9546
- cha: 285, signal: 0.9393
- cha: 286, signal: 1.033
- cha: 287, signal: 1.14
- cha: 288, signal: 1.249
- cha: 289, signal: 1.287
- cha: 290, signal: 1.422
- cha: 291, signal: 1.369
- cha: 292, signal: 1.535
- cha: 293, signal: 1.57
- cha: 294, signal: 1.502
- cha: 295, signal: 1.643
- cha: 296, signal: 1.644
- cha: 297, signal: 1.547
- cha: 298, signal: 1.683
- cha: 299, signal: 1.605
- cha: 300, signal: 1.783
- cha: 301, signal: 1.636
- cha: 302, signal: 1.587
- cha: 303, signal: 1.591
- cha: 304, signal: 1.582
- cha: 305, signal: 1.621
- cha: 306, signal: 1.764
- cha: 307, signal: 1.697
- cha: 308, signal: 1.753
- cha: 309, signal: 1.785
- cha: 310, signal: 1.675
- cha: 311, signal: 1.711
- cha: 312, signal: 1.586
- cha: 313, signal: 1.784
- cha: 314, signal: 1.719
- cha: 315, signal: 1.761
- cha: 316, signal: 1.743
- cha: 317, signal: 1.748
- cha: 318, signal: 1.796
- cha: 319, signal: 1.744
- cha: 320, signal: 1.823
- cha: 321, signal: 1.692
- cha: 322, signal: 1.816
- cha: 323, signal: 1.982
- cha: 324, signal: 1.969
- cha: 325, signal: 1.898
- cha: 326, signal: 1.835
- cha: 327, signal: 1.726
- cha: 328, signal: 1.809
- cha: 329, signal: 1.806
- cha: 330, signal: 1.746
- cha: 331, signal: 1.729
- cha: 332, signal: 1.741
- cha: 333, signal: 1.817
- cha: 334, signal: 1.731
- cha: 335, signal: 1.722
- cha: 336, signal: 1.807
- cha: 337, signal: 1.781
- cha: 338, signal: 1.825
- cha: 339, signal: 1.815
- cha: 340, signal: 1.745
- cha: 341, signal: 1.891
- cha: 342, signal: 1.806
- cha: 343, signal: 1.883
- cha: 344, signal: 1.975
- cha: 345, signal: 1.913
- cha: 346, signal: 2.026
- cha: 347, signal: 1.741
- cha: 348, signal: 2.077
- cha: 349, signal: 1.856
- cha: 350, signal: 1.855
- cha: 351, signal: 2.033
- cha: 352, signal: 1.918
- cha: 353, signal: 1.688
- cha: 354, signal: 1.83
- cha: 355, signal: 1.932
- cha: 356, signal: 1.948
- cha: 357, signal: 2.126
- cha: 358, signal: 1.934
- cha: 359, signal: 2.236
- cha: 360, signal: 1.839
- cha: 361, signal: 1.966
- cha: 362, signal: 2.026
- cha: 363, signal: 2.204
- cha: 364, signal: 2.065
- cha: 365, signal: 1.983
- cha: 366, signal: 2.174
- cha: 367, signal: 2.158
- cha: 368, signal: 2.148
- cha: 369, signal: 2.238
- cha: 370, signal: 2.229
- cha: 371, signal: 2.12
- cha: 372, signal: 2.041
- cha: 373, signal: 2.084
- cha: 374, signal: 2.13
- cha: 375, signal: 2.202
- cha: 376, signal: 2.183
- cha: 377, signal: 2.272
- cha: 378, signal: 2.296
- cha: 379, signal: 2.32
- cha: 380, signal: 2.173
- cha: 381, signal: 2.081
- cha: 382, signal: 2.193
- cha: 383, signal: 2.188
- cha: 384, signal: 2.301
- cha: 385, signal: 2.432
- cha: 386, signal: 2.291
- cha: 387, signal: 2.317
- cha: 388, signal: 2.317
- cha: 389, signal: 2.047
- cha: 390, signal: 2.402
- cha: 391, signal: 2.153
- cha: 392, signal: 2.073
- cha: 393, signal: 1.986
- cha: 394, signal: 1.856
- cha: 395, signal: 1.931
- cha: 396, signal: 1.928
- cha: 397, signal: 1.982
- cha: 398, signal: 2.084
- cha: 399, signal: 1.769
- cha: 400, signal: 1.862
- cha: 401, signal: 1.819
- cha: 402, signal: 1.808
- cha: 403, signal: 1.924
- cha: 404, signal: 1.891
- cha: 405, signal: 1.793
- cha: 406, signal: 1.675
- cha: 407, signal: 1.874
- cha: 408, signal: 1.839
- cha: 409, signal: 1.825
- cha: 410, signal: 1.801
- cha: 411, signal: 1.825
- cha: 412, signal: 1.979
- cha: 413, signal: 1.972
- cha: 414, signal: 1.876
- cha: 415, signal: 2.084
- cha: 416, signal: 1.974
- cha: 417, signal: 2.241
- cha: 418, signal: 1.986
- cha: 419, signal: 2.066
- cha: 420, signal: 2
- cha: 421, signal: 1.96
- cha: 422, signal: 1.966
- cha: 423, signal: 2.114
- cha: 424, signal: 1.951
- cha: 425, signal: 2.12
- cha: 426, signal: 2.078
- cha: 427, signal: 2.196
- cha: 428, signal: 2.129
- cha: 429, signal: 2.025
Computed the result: 7.8 ch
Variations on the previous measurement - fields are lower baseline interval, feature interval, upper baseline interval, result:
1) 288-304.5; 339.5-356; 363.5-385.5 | 0.66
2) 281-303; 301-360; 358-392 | -2.46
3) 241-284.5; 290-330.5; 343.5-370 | -4.40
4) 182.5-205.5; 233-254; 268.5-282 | -3.51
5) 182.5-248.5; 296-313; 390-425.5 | -0.64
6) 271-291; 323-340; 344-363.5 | -1.36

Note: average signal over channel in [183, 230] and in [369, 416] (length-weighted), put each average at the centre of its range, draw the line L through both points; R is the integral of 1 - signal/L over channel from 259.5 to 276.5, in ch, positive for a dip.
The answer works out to 7.3 ch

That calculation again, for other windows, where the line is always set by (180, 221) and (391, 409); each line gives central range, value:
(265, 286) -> 8.10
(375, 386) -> -2.42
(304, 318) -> -0.59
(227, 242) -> 1.98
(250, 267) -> 5.33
